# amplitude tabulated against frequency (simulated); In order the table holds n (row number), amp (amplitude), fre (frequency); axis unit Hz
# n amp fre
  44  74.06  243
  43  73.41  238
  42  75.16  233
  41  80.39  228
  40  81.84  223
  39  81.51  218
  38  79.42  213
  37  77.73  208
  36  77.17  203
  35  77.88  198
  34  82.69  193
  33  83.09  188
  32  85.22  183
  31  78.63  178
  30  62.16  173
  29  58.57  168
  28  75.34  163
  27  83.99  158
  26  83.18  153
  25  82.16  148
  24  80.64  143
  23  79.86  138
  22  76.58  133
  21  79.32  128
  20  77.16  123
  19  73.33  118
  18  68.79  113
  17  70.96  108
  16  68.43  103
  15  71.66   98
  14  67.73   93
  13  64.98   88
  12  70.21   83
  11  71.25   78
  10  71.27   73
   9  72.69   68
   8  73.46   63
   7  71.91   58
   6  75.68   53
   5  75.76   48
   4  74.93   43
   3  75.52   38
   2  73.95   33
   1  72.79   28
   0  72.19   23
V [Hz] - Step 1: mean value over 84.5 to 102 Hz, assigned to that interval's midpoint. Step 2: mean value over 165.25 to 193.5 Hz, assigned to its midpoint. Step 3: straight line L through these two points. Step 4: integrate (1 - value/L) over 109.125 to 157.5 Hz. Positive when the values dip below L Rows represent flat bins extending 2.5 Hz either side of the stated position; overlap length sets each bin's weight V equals -4.6 Hz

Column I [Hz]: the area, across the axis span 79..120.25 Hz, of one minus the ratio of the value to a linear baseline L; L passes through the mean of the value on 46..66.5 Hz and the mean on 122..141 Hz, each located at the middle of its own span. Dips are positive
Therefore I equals 3.8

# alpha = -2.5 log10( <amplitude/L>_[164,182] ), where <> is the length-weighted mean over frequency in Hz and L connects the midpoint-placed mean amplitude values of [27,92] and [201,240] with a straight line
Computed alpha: 0.12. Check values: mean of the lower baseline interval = 72.5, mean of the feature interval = 68.8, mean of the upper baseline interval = 78.4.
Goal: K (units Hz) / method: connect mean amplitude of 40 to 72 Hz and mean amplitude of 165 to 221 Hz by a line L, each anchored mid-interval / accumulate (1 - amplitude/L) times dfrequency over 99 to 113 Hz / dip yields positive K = 1.0 Hz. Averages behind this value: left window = 74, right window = 76.8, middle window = 69.7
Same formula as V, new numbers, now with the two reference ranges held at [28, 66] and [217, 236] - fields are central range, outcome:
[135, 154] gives -1.0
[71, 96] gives 2.1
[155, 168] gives 0.3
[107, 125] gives 0.9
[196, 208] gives 0.2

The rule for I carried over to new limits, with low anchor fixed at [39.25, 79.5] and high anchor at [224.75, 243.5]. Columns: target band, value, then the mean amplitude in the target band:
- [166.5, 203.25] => -0.3 Hz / 76.1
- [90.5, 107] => 1.0 Hz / 69.4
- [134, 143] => -0.6 Hz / 79.5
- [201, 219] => -0.7 Hz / 78.8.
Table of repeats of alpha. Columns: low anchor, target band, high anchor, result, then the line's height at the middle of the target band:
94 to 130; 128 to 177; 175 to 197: 0.018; 77.5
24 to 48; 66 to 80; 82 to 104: -0.018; 70.5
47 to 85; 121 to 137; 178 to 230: -0.023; 76.3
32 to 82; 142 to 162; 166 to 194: -0.104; 74.6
